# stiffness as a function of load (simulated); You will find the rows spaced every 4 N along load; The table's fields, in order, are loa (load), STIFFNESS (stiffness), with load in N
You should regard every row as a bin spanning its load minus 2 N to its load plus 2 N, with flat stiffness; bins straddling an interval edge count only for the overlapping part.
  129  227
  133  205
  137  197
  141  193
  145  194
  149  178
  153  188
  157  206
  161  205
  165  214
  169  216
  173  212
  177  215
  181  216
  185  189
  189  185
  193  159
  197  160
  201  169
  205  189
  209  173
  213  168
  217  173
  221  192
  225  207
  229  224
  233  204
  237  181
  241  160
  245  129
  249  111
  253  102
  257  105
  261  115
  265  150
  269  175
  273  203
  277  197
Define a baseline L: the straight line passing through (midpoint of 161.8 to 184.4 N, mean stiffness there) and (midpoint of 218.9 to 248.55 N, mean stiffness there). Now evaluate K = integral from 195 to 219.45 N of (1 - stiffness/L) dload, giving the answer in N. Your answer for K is 2.8 N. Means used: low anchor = 213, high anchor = 181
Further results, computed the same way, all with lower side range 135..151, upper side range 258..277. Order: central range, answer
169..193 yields -2.5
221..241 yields -3.3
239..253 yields 3.2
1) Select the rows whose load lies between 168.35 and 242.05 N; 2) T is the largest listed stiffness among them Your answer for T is 224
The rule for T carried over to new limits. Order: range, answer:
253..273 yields 203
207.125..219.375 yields 173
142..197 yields 216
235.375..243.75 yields 181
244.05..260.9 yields 129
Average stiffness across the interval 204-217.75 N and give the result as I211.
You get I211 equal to 175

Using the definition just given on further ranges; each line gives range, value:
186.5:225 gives 176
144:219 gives 190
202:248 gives 180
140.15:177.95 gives 202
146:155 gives 184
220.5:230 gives 208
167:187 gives 210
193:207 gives 171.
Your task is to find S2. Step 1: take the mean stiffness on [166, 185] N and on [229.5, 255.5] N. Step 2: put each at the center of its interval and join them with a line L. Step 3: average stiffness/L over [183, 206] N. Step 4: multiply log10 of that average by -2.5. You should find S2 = 0.12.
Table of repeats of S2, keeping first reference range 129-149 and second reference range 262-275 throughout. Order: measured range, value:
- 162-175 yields -0.113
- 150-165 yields -0.032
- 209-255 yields 0.067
